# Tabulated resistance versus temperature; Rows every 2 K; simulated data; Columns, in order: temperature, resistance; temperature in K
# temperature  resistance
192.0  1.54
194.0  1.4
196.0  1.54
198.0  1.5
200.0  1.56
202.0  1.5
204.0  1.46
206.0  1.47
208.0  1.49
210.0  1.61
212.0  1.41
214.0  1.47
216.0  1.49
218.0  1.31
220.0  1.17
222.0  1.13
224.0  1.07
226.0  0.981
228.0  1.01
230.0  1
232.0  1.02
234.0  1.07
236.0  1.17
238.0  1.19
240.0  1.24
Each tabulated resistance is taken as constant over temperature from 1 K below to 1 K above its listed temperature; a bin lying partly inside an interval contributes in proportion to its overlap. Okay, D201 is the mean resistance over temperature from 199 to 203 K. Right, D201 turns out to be 1.53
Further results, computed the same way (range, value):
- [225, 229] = 0.996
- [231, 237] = 1.09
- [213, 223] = 1.31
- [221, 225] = 1.1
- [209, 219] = 1.46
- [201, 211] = 1.51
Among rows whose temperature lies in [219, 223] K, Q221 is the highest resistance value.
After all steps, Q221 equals 1.17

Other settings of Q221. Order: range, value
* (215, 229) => 1.49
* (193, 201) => 1.56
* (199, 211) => 1.61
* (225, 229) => 1.01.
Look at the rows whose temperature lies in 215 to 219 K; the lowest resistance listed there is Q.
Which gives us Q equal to 1.31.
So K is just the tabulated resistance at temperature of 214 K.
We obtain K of 1.47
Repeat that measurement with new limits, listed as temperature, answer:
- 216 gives 1.49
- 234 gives 1.07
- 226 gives 0.981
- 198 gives 1.5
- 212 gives 1.41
